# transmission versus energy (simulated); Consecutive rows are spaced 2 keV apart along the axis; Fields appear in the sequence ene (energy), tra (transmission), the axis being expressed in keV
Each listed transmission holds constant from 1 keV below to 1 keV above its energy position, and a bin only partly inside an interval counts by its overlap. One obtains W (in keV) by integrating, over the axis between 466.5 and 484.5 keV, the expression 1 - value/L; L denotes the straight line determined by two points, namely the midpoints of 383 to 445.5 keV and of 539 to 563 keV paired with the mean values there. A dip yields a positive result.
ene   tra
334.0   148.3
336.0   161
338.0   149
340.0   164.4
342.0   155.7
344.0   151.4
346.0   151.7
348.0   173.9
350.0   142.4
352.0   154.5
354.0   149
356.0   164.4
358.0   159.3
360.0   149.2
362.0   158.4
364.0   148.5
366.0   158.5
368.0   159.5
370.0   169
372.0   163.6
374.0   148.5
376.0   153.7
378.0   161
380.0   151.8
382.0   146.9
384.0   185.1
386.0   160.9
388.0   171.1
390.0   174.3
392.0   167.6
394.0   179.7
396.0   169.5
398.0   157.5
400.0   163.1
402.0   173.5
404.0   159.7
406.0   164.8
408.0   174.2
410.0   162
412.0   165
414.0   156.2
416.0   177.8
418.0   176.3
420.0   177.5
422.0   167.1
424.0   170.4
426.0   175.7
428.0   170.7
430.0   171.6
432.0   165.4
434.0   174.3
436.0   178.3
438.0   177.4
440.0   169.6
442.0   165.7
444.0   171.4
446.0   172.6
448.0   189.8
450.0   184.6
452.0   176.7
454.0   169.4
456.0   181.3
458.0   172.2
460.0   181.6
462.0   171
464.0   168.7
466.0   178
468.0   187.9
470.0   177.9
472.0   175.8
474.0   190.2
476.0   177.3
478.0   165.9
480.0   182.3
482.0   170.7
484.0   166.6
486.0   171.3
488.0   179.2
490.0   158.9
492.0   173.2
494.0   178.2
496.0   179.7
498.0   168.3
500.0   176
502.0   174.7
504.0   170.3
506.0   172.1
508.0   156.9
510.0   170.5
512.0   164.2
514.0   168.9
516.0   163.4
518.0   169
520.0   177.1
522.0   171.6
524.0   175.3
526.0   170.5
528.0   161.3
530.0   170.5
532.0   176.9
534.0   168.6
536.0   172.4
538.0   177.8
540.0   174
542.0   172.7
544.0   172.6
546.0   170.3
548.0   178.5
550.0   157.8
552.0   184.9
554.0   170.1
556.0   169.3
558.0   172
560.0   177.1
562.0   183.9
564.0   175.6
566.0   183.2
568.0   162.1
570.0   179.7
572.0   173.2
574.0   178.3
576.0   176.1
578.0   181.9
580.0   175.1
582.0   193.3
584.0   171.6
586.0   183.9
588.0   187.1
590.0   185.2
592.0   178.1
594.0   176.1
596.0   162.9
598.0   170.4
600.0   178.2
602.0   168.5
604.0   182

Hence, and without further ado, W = -0.6 keV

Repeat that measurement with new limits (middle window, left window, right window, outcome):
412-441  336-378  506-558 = -1.7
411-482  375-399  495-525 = -3.0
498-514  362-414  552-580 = 0.2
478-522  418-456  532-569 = 0.7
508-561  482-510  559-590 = 1.2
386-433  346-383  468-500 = -1.7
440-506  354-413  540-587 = -2.3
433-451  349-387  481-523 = -1.3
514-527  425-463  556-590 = 0.4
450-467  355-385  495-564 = -1.0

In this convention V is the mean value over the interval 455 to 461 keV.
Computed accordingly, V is 178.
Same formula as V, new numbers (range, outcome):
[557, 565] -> 177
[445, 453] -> 181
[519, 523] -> 174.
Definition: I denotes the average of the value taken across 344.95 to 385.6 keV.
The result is 157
